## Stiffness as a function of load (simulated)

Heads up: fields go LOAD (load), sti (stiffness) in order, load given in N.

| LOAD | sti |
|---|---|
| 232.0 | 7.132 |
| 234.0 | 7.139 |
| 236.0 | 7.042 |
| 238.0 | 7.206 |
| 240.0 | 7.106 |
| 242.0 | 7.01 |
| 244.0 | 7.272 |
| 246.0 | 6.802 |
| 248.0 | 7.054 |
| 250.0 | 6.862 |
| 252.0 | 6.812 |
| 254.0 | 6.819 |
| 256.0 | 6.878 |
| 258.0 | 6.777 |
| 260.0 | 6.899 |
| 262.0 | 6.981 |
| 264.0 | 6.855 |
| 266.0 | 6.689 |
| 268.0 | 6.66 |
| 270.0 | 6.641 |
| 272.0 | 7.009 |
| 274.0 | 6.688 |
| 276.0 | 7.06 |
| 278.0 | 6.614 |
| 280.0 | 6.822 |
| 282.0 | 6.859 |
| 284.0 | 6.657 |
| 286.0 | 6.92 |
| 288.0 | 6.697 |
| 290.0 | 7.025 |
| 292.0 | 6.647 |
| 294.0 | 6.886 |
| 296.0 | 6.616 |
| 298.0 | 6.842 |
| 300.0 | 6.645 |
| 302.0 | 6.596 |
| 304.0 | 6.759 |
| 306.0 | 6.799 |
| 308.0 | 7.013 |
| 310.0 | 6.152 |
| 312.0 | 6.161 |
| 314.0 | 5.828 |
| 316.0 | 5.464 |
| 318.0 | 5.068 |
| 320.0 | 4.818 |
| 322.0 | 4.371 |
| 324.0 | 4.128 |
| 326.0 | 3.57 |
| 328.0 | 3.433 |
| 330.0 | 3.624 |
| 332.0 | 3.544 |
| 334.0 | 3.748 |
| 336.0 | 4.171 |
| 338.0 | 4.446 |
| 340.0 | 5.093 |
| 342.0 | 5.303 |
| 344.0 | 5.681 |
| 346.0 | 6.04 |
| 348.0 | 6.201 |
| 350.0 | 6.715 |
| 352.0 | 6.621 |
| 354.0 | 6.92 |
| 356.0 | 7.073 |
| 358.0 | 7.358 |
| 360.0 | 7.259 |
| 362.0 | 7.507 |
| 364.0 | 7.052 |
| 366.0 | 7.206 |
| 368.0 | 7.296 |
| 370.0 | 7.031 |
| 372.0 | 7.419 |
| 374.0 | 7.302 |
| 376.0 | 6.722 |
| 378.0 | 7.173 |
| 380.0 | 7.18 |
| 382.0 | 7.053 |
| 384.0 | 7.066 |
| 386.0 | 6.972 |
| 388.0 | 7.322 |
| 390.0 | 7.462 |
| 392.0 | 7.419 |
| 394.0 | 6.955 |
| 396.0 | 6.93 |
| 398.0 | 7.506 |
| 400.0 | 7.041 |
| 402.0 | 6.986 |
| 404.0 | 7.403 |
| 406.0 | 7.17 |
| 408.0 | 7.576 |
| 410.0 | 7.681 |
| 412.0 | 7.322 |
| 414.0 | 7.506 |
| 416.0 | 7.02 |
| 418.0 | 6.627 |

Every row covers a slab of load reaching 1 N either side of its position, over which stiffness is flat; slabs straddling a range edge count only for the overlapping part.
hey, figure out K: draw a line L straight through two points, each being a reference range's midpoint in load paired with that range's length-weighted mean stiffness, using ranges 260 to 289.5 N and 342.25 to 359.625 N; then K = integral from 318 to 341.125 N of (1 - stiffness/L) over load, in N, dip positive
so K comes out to 8.7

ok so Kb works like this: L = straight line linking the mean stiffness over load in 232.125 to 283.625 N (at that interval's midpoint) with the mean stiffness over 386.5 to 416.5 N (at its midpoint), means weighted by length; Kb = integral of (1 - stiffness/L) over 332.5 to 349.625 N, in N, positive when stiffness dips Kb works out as 4.9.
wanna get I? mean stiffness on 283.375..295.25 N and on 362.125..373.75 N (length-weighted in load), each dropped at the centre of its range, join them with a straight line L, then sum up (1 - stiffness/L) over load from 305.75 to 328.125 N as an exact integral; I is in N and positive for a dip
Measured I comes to 5.5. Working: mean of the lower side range 6.81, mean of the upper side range 7.23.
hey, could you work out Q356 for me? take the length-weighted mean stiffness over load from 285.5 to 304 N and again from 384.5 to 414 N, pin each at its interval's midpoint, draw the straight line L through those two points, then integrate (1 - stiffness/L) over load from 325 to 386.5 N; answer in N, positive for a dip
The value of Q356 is 8.34 N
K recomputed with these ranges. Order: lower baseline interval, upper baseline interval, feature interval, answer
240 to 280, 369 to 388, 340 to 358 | 1.9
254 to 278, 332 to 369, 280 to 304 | -0.6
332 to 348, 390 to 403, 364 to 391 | -3.3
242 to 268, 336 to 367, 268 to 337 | 7.8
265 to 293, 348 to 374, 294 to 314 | 0.8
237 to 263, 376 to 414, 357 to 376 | -0.2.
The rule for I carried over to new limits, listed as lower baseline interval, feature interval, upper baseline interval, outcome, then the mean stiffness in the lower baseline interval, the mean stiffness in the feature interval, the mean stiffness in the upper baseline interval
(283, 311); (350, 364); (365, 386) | -0.09 N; 6.73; 7.09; 7.14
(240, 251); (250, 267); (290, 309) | 0.27 N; 7.01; 6.84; 6.77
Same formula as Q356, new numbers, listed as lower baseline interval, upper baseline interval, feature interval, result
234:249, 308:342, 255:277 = -1.6 N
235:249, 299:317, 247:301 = -0.6 N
